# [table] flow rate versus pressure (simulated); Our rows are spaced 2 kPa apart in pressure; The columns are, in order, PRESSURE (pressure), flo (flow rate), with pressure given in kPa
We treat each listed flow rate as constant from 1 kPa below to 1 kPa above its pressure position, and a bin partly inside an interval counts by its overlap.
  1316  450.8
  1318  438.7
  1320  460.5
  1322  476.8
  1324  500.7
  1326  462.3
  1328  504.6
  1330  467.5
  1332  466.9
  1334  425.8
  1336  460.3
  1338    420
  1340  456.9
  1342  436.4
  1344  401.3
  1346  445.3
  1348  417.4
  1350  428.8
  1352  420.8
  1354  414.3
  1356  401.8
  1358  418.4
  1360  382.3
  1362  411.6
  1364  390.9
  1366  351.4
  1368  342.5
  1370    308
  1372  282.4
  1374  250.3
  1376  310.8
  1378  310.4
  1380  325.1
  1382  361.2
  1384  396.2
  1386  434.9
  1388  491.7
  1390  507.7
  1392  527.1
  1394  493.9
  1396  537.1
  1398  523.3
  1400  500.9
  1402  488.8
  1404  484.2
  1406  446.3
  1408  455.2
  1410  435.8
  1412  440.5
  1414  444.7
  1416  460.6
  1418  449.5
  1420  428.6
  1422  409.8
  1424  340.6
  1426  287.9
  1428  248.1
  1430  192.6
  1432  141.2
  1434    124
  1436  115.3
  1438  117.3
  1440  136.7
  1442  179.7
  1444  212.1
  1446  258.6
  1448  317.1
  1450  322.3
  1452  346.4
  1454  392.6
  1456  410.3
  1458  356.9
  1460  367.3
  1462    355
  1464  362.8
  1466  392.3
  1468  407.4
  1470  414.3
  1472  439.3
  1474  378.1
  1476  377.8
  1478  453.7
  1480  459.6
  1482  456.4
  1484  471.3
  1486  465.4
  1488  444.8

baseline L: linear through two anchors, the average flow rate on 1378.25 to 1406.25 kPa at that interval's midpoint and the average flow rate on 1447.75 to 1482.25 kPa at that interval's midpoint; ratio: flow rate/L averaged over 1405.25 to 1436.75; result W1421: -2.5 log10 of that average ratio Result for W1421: 0.27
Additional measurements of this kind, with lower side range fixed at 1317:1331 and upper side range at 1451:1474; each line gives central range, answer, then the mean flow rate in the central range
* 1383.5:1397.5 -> -0.14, 489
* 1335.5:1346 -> 0.07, 435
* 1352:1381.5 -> 0.26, 353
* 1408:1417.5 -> -0.07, 447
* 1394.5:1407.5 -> -0.17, 495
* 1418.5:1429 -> 0.18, 348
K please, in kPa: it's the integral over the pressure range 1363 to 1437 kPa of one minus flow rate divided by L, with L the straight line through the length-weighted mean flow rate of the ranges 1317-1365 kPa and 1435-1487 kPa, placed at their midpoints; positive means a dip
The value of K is 2.5 kPa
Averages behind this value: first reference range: 438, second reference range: 345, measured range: 379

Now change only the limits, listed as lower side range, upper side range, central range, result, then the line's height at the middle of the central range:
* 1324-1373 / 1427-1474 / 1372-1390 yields 0.46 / 375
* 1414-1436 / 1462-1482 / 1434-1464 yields 7.32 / 359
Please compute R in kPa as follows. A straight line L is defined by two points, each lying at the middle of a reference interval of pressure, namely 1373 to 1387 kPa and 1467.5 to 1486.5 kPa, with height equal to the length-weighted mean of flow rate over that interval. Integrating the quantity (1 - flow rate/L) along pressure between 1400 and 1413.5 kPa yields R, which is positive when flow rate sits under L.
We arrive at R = -3.50 kPa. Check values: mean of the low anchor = 341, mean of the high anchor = 432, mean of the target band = 461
